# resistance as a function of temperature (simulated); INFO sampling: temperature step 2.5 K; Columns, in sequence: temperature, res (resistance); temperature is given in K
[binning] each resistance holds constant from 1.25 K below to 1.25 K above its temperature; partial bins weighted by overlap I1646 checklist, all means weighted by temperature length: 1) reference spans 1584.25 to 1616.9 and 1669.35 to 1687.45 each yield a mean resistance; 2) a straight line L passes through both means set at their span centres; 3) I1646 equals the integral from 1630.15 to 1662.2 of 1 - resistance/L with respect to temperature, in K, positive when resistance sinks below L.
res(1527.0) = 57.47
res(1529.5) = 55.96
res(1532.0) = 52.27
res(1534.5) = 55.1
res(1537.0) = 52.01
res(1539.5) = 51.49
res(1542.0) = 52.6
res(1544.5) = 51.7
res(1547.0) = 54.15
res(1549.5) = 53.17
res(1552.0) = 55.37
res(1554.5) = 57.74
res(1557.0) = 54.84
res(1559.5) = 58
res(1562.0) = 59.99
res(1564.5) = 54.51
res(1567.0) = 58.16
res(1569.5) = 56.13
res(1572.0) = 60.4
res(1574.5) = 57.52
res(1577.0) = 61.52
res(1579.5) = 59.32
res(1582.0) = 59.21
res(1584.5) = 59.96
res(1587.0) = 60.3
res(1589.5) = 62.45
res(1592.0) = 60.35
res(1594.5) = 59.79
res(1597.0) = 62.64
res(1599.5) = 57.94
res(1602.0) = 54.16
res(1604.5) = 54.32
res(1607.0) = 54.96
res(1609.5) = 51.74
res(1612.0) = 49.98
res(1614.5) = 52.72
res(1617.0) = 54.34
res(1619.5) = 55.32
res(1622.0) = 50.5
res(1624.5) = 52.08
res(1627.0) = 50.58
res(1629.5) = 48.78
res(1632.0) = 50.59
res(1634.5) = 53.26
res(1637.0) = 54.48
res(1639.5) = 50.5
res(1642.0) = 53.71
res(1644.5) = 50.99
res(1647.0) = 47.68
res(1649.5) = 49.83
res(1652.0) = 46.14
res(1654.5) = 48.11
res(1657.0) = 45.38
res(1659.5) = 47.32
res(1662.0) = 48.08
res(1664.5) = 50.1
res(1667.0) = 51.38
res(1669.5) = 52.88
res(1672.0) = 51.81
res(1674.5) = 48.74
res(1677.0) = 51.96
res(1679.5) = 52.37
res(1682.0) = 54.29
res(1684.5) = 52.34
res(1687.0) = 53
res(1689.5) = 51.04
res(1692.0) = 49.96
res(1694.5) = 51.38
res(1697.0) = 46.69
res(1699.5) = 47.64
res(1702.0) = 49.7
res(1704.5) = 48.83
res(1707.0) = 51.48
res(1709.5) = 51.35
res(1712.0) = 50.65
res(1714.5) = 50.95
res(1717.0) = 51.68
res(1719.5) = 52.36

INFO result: 2.6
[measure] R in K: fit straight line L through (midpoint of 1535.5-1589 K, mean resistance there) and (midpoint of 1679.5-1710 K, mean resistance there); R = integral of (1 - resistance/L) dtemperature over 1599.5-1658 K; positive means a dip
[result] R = 2.40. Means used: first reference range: 56.7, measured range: 51.5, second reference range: 50.7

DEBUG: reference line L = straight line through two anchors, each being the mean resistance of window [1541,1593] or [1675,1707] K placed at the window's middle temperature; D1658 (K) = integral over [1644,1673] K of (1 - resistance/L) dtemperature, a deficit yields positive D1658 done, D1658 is 1.9 K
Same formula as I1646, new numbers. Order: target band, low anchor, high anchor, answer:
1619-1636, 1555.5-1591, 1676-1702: 1.1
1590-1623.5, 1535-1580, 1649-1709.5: -1.1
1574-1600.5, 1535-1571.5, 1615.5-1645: -3.2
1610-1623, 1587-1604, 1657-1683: 1.0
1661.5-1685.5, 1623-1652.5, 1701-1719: -0.3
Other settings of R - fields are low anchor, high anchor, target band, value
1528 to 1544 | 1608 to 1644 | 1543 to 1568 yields -1.3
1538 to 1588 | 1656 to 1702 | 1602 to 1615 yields 0.3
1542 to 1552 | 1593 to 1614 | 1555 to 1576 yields -1.3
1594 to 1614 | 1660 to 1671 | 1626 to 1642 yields 0.4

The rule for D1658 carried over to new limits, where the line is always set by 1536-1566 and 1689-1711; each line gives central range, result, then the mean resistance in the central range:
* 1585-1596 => -1.5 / 60.7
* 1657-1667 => 0.5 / 48.5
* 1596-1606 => -0.8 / 57.1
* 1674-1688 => -0.5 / 52.3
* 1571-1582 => -1.2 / 59.6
